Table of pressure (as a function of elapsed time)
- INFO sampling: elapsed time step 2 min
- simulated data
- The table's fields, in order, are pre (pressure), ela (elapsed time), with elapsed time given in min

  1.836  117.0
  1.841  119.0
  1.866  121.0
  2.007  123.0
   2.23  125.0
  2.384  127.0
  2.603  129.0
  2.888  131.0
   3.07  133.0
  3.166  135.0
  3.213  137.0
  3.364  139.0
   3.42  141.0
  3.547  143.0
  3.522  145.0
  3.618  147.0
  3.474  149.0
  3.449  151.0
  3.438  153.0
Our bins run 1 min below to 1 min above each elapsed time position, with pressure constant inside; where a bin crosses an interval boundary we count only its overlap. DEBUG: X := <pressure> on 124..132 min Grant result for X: 2.53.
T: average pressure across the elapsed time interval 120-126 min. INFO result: 2.03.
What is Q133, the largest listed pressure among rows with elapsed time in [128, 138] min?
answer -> 3.213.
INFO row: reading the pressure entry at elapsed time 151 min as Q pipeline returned 3.449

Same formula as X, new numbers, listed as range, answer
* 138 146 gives 3.46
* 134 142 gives 3.29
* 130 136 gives 3.04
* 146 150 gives 3.55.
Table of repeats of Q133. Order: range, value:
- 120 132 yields 2.888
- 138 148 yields 3.618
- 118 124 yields 2.007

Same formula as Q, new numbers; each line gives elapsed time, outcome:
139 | 3.364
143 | 3.547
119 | 1.841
